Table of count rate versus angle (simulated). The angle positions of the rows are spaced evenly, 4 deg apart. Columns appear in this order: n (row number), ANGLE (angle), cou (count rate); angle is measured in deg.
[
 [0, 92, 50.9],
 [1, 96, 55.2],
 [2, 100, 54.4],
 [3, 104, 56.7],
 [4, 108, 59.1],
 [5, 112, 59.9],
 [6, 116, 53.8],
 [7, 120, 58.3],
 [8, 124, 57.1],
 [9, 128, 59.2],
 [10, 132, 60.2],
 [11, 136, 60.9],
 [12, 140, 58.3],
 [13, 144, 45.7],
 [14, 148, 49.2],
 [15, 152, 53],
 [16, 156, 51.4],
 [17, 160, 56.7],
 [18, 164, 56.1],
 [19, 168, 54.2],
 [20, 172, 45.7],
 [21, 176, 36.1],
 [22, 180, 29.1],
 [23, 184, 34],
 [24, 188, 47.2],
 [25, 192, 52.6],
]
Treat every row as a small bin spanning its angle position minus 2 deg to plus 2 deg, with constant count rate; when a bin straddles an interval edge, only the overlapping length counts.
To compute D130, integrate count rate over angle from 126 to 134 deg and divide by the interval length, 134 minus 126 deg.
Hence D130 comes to 59.7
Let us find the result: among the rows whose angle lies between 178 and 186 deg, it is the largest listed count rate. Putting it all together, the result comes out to 34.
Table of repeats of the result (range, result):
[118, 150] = 60.9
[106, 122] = 59.9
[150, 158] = 53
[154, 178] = 56.7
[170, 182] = 45.7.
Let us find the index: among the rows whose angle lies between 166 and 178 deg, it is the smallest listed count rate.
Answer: 36.1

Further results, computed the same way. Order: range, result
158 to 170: 54.2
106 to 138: 53.8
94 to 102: 54.4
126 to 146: 45.7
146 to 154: 49.2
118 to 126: 57.1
